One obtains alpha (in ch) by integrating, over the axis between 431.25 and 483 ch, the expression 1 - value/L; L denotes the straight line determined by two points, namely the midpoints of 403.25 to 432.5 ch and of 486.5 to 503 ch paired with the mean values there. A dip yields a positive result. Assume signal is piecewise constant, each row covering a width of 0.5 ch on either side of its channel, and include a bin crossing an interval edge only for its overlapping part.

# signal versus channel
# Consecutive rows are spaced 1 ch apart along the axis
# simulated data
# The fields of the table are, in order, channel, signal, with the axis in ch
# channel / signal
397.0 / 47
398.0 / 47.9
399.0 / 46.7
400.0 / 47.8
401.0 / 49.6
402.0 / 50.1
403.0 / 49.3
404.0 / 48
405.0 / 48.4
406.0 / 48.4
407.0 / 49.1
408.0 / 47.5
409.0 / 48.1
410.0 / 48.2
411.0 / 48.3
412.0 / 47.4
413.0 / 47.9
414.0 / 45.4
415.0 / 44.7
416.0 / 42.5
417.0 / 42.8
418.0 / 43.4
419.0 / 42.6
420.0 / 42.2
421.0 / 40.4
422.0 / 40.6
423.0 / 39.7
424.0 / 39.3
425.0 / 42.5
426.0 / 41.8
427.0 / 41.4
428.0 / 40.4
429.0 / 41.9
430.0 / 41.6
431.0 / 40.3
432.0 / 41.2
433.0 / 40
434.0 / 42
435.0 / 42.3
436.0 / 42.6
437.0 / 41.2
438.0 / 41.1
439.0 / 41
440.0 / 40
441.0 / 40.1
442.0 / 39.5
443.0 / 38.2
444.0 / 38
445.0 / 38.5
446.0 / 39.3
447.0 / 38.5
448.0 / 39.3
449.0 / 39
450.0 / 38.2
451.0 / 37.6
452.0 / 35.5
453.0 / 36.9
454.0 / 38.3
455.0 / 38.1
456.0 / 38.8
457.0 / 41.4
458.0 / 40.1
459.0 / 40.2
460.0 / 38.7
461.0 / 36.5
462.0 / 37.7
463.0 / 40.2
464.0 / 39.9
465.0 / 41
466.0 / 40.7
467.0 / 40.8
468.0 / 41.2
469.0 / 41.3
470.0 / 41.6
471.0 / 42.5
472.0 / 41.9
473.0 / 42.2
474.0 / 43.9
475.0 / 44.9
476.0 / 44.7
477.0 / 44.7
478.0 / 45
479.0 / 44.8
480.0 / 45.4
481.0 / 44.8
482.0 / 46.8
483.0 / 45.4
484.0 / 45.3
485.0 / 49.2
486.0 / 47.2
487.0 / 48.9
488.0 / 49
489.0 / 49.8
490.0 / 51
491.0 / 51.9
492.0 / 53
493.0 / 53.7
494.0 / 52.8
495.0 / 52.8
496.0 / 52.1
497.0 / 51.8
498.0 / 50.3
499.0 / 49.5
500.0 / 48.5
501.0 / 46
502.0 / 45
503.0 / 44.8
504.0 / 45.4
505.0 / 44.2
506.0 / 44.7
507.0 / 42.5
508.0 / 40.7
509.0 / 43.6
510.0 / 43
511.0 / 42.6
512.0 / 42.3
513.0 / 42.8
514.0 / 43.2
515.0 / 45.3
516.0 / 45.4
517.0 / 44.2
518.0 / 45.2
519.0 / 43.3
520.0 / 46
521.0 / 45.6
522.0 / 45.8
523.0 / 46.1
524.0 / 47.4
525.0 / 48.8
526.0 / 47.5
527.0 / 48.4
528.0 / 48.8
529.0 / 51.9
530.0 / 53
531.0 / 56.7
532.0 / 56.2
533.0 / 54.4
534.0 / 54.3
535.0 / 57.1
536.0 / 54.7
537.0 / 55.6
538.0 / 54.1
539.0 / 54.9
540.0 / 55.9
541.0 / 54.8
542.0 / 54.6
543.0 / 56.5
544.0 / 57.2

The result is 7.0 ch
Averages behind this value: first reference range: 44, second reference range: 50.2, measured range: 40.8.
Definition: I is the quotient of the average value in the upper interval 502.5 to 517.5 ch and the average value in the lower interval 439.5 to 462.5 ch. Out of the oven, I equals 1.13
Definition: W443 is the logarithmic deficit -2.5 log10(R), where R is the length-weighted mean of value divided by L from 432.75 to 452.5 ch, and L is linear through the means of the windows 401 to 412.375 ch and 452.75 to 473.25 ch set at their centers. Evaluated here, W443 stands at 0.092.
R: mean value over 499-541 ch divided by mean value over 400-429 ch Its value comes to 1.1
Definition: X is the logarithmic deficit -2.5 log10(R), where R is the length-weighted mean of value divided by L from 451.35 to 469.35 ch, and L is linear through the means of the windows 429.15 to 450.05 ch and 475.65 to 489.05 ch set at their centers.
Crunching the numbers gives 0.10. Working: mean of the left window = 40.2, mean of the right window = 46.4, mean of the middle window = 39.3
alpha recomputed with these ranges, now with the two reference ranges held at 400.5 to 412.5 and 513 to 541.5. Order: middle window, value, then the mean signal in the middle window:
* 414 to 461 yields 8.3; 40.3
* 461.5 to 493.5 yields 2.9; 45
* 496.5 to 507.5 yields 0.7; 46.6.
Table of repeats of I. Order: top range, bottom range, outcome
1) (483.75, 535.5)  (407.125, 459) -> 1.16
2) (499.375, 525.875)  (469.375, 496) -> 0.95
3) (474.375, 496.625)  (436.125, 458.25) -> 1.24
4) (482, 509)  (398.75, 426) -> 1.06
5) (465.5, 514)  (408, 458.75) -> 1.11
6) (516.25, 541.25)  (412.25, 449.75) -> 1.23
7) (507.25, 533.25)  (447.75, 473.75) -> 1.18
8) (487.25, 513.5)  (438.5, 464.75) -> 1.22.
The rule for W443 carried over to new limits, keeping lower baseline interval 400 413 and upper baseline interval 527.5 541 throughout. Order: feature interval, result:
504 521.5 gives 0.215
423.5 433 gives 0.202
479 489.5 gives 0.111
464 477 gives 0.215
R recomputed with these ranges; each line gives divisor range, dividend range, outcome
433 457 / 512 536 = 1.23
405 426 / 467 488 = 1.00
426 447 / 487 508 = 1.20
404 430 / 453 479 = 0.93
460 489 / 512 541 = 1.14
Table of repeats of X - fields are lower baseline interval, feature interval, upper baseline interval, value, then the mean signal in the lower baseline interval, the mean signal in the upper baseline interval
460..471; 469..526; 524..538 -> -0.003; 40.1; 52.7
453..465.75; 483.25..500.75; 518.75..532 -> -0.146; 39.2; 48.8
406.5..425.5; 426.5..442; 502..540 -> 0.098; 44.3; 47.9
